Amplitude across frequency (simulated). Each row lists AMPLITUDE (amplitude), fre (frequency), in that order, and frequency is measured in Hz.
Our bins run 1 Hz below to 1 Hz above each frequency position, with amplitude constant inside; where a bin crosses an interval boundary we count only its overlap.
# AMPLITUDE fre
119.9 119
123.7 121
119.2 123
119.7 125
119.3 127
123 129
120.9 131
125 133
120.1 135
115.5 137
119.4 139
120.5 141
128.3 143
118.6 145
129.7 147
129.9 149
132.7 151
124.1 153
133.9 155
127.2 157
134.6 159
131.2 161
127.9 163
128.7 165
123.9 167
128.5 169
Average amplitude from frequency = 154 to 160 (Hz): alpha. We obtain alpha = 132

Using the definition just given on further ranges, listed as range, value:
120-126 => 121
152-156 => 129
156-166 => 130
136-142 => 118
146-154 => 129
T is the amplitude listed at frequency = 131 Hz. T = 120.9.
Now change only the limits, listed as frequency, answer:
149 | 129.9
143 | 128.3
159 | 134.6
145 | 118.6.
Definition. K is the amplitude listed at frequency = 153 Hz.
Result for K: 124.1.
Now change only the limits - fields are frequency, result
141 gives 120.5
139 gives 119.4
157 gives 127.2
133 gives 125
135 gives 120.1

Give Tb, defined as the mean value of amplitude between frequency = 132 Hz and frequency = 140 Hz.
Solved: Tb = 120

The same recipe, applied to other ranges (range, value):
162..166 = 128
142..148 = 126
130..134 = 123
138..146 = 122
